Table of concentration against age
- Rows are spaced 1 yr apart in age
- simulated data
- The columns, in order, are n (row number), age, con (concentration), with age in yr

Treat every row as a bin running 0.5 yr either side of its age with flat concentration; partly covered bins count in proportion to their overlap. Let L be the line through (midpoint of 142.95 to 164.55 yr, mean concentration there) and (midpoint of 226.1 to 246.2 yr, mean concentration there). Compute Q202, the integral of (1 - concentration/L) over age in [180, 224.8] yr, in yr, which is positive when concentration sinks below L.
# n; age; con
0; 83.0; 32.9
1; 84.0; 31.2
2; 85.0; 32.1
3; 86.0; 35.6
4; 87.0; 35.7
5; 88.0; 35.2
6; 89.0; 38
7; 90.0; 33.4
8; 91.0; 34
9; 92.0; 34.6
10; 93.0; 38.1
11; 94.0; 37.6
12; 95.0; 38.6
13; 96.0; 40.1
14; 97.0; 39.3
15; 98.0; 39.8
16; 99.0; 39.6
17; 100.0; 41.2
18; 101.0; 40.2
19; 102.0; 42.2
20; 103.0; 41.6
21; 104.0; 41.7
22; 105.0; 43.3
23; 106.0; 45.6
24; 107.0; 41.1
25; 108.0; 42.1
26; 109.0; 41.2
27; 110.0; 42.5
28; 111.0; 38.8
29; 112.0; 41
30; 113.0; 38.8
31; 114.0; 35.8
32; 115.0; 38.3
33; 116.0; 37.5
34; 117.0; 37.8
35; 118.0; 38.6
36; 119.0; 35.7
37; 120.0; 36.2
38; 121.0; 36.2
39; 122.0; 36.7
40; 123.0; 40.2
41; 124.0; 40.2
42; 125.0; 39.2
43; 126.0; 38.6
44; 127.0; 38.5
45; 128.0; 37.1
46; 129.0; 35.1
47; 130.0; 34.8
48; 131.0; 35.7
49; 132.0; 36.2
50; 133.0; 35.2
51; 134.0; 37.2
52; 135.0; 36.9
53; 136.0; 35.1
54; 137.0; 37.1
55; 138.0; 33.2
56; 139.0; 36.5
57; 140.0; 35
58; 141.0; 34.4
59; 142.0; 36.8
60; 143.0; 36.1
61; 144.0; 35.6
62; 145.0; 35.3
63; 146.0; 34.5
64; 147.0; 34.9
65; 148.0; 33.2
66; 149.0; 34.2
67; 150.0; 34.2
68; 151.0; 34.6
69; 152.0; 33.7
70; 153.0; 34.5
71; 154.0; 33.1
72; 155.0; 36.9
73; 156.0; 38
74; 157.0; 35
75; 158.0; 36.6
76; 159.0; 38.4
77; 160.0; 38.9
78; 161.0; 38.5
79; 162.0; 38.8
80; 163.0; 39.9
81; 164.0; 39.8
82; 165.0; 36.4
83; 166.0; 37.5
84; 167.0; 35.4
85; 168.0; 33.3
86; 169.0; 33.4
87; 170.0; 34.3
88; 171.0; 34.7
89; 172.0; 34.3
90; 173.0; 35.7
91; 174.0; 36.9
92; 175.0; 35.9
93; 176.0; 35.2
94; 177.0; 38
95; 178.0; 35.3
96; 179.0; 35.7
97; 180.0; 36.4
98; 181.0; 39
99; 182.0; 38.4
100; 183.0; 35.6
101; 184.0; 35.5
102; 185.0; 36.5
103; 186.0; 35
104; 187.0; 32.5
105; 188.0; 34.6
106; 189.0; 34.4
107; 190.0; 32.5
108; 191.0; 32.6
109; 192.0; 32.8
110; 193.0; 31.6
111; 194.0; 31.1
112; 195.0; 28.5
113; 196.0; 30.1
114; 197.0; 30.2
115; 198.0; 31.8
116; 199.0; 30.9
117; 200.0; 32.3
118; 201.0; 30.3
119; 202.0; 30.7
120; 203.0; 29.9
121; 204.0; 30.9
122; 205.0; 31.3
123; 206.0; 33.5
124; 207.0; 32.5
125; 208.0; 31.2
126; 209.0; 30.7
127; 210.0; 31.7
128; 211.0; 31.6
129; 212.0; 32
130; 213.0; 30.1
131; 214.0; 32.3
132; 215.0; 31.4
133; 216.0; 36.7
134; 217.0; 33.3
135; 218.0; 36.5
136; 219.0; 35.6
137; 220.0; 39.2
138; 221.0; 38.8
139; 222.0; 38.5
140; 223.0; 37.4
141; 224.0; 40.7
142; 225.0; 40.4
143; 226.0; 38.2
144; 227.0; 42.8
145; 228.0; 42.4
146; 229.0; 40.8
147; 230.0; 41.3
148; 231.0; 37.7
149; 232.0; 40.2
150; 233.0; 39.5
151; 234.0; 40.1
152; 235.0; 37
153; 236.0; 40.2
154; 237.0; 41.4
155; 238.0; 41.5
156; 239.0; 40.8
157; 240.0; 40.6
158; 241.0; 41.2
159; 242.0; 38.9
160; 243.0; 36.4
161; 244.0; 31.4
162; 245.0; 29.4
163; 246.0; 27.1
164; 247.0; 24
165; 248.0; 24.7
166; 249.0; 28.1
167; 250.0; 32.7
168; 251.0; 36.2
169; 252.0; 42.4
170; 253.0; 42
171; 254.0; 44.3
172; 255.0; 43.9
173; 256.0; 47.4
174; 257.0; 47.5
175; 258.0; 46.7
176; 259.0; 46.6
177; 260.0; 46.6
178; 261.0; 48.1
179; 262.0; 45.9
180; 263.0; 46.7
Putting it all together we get 4.9 yr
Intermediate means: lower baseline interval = 36.1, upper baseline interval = 38.7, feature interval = 33.5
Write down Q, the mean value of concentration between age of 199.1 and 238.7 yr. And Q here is 35.9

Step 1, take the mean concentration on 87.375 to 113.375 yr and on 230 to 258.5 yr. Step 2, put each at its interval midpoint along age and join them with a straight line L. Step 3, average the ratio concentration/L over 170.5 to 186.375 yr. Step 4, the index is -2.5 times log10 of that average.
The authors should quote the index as 0.08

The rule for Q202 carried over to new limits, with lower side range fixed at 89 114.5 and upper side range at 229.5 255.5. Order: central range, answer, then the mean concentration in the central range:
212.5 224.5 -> 0.51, 35.9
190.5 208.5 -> 3.14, 31.2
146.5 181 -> 2.26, 36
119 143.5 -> 1.59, 36.6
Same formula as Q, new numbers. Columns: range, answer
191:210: 31.2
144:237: 35.3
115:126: 37.9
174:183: 36.7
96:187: 37.2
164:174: 35.3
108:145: 37.3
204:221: 33.2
